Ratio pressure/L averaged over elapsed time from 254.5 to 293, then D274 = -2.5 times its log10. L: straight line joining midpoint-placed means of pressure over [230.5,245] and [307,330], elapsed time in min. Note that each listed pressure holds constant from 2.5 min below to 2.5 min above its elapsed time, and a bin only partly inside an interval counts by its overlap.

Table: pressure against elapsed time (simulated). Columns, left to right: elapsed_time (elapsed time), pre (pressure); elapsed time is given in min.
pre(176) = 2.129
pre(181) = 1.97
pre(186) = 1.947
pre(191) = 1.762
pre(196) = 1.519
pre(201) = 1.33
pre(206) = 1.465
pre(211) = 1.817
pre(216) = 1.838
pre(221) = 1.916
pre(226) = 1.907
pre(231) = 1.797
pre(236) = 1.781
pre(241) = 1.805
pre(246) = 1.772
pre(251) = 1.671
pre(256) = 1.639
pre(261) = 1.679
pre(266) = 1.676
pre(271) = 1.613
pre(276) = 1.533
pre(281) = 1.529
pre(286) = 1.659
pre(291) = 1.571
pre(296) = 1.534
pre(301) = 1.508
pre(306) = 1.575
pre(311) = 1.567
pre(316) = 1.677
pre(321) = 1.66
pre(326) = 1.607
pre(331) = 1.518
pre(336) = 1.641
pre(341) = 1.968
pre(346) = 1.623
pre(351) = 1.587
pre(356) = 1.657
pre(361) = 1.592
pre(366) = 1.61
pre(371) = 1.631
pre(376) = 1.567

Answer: 0.07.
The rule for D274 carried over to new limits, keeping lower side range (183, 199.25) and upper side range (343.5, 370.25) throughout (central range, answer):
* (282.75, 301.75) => 0.059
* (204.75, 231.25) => -0.058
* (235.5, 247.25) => -0.058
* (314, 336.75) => 0.013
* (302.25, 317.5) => 0.036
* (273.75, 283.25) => 0.094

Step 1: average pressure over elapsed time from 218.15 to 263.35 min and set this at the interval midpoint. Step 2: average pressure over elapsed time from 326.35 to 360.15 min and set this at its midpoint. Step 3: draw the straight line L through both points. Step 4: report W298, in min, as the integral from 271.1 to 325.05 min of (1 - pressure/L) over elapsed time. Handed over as 4.0 min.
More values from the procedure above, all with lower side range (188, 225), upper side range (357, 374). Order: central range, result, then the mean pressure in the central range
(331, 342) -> -0.6 min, 1.72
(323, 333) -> 0.4 min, 1.57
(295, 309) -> 0.8 min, 1.54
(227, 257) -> -1.7 min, 1.76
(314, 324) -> -0.2 min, 1.66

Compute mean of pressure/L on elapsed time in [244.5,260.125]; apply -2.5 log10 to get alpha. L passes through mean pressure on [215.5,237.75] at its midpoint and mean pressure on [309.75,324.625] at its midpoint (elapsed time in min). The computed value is 0.06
